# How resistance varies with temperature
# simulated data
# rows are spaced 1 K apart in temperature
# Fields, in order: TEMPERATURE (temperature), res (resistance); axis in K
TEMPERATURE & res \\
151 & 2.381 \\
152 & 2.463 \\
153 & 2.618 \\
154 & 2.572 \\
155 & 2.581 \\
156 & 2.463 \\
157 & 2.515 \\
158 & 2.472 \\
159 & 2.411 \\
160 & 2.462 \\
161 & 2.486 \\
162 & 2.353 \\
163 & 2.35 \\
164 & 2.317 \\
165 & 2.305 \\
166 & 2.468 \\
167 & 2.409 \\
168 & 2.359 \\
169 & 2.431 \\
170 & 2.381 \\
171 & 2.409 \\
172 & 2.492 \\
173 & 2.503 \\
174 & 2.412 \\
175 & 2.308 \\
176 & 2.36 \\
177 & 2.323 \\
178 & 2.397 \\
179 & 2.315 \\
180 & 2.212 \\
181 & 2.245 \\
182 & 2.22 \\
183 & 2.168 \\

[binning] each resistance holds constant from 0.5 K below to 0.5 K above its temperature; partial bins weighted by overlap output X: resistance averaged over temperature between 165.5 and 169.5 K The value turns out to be 2.42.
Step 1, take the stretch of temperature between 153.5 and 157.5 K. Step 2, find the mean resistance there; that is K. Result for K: 2.53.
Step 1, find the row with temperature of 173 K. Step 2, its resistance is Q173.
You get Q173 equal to 2.503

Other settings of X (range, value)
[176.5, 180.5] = 2.31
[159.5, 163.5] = 2.41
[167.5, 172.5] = 2.41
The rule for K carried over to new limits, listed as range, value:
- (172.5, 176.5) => 2.4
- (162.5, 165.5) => 2.32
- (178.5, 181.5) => 2.26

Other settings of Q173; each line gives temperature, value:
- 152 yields 2.463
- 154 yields 2.572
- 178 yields 2.397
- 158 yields 2.472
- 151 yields 2.381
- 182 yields 2.22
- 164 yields 2.317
